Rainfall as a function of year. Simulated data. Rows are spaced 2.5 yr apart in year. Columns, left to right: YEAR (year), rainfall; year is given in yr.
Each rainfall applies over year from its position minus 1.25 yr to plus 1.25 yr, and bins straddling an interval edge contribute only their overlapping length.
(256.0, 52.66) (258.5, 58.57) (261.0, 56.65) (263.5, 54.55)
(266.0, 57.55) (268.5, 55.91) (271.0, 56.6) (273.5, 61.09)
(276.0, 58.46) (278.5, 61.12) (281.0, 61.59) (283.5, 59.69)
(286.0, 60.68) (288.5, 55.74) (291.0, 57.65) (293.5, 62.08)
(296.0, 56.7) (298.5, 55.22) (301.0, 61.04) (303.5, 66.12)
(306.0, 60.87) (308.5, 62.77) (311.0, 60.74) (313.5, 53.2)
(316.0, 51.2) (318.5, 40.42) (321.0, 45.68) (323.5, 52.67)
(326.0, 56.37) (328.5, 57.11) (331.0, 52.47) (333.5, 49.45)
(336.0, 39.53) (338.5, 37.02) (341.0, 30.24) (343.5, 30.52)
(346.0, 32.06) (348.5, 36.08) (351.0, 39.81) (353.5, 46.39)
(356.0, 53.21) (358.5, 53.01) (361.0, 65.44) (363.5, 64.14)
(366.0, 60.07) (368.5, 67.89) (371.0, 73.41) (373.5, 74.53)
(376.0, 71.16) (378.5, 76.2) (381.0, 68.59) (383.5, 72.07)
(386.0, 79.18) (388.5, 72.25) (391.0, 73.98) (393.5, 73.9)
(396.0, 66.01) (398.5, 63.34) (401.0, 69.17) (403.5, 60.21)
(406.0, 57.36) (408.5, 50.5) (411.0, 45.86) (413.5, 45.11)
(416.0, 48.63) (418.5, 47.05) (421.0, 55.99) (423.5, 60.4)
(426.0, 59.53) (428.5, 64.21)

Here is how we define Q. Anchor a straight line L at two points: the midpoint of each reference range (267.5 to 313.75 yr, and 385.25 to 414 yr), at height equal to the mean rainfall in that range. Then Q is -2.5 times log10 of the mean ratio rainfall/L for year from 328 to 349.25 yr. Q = 0.46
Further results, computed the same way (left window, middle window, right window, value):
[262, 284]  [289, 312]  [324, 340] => -0.122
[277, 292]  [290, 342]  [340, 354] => -0.119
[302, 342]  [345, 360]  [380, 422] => 0.250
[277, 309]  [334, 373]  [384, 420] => 0.229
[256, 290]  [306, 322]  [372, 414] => 0.148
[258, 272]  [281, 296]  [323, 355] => -0.136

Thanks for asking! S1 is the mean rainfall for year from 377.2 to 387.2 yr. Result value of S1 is 74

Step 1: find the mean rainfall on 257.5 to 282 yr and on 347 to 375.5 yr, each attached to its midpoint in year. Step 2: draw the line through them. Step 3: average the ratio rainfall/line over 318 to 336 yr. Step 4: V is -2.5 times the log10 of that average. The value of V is 0.154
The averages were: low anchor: 58.2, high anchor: 57.8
